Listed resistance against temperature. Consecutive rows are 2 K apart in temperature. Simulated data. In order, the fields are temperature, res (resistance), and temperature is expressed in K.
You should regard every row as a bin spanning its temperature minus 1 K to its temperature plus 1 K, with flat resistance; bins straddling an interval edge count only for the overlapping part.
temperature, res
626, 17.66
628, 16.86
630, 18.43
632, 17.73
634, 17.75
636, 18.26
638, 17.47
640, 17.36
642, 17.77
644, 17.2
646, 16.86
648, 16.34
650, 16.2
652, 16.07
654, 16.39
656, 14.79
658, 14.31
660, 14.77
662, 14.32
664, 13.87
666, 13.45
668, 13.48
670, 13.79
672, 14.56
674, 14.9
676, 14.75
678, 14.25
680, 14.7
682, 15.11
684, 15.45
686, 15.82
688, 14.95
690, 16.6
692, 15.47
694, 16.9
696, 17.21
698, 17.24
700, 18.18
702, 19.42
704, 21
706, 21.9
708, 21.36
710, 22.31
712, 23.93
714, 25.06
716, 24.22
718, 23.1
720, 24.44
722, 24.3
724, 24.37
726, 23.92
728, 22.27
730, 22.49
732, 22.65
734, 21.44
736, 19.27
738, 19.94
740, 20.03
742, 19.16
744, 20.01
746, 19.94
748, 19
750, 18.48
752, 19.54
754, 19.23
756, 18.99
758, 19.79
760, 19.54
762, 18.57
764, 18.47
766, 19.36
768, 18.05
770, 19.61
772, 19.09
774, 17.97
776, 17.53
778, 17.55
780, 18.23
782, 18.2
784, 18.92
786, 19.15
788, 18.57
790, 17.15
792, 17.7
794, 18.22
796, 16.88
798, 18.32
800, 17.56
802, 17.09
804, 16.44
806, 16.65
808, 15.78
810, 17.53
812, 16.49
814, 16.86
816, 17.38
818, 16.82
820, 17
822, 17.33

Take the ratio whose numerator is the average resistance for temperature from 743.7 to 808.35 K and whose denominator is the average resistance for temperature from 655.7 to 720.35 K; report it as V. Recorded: 1.06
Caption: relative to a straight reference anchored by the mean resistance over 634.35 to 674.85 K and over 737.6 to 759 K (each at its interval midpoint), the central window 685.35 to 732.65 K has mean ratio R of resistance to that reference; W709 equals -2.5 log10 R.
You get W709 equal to -0.163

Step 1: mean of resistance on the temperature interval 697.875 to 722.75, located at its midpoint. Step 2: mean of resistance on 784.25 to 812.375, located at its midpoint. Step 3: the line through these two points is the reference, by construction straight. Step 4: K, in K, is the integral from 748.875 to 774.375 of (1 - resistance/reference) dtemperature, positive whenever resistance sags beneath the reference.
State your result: 0.6 K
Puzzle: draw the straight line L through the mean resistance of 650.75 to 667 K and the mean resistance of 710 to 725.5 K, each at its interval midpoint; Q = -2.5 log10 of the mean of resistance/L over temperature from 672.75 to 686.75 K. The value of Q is 0.20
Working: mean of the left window 14.8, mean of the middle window 15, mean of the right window 24.1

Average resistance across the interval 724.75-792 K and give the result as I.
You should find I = 19.4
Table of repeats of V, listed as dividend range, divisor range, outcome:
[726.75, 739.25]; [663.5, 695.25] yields 1.43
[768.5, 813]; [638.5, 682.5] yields 1.16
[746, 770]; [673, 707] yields 1.14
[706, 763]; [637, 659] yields 1.30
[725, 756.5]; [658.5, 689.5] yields 1.40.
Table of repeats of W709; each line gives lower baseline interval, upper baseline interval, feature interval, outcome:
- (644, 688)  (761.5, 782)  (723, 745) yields -0.238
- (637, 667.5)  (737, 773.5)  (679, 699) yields 0.071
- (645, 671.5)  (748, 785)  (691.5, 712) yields -0.177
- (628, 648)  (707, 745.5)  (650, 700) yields 0.271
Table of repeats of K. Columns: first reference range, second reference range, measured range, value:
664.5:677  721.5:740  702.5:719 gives -2.8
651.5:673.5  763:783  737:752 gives -1.8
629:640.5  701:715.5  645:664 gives 3.5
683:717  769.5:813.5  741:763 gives -1.1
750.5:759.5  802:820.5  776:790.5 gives -0.1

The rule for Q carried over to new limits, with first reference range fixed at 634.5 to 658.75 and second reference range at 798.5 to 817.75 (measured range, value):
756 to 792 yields -0.11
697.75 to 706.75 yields -0.18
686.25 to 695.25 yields 0.05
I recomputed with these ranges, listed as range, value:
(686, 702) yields 16.8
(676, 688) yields 15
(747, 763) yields 19.1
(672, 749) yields 19.6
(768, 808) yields 17.9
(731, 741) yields 20.7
